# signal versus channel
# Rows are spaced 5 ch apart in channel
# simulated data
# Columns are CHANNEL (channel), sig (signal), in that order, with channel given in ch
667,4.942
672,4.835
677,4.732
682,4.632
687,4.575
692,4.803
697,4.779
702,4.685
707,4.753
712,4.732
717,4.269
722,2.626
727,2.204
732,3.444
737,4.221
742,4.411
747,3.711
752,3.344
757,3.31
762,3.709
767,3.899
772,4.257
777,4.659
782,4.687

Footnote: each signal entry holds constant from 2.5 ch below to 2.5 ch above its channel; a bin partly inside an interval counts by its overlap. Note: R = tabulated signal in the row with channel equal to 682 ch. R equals 4.632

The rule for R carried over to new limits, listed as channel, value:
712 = 4.732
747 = 3.711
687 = 4.575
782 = 4.687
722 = 2.626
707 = 4.753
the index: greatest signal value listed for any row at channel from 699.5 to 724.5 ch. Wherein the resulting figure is 4.753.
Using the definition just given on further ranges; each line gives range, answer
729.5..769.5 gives 4.411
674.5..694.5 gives 4.803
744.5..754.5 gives 3.711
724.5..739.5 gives 4.221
